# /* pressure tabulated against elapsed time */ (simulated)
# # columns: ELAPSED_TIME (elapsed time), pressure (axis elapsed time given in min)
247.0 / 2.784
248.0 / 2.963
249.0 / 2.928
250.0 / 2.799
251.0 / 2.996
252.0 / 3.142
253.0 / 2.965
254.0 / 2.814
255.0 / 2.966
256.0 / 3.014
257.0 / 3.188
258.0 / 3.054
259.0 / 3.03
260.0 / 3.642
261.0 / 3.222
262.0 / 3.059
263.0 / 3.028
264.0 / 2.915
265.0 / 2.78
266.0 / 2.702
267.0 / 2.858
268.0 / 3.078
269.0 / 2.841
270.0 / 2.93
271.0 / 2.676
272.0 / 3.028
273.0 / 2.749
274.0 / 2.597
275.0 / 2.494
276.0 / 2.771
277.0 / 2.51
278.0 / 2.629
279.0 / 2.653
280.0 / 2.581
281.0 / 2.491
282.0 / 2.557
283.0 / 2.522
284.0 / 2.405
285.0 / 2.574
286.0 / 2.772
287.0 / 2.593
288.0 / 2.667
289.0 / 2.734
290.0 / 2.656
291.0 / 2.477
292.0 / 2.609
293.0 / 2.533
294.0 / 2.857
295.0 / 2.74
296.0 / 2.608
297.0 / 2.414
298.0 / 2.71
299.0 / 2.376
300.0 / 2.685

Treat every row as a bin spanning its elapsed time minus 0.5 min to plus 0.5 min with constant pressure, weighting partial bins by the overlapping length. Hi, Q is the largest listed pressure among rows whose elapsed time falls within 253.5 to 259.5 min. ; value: 3.188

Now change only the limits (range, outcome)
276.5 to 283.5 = 2.653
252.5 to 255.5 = 2.966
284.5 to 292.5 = 2.772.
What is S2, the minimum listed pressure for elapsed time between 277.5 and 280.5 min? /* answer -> 2.581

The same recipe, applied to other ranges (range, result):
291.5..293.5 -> 2.533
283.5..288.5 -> 2.405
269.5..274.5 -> 2.597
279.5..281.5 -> 2.491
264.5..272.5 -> 2.676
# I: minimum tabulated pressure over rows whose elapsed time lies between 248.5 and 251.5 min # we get 2.799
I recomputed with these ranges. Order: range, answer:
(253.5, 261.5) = 2.814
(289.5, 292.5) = 2.477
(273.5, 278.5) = 2.494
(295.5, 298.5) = 2.414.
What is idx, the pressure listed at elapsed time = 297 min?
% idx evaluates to 2.414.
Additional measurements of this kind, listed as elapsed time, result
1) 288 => 2.667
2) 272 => 3.028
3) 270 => 2.93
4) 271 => 2.676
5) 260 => 3.642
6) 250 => 2.799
